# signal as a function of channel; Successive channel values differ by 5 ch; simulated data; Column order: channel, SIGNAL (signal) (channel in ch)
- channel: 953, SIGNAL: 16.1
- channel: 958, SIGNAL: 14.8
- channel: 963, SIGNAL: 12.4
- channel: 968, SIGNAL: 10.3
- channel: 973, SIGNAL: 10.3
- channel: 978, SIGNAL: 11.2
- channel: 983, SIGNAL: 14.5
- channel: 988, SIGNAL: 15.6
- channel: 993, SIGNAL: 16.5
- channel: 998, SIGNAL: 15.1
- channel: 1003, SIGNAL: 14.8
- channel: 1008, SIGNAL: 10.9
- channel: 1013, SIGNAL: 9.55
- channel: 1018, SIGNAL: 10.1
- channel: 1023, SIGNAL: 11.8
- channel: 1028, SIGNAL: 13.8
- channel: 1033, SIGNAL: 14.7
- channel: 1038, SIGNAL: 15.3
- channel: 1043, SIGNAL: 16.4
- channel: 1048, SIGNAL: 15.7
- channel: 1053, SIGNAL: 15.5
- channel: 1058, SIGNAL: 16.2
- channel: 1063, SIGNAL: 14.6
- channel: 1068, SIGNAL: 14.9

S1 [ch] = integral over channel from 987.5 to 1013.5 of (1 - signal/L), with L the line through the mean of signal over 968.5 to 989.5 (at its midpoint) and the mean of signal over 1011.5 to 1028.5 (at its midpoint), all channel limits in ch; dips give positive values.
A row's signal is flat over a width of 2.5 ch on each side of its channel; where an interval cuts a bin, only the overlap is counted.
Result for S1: -4.6 ch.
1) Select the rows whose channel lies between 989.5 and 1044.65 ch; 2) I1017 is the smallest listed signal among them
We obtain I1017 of 9.55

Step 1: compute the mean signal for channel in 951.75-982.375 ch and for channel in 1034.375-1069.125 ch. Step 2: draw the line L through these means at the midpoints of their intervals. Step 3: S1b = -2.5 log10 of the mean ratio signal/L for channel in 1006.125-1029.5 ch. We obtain 0.27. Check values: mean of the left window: 12.5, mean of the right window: 15.5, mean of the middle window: 11.1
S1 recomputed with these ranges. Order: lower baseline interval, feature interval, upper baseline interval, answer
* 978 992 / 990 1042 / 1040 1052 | 6.4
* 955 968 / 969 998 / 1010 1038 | -1.8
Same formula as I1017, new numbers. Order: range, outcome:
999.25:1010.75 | 10.9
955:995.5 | 10.3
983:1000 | 14.5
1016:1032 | 10.1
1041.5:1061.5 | 15.5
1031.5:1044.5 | 14.7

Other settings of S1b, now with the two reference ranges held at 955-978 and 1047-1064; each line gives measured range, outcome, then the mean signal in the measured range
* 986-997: -0.223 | 15.9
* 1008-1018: 0.350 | 10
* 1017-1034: 0.140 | 12.6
